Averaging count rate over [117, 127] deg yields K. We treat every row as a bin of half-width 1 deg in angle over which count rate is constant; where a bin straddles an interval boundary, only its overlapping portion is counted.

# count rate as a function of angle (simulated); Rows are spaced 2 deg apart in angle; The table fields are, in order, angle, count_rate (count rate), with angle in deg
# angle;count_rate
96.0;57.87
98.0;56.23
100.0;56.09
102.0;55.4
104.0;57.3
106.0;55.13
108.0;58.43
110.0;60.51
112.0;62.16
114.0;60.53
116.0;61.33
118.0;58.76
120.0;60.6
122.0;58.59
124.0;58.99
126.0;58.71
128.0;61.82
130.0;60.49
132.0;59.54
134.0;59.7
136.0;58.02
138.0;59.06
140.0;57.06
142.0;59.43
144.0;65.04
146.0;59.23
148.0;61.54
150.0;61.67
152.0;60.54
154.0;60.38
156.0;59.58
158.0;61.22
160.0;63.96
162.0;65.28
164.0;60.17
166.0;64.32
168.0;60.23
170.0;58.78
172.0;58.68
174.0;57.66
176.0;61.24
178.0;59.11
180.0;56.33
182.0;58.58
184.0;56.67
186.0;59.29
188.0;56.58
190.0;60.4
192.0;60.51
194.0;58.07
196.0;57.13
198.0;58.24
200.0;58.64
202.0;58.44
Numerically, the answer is 59.1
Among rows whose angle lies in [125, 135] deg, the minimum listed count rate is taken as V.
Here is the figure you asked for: 58.71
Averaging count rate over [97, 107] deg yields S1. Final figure 56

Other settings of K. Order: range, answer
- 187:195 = 58.9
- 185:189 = 57.9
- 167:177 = 59.3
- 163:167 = 62.2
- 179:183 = 57.5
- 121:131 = 59.7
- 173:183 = 58.6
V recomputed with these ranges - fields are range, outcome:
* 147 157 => 59.58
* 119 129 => 58.59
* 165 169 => 60.23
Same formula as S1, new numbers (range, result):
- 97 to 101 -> 56.2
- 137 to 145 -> 60.1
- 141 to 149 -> 61.3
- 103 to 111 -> 57.8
